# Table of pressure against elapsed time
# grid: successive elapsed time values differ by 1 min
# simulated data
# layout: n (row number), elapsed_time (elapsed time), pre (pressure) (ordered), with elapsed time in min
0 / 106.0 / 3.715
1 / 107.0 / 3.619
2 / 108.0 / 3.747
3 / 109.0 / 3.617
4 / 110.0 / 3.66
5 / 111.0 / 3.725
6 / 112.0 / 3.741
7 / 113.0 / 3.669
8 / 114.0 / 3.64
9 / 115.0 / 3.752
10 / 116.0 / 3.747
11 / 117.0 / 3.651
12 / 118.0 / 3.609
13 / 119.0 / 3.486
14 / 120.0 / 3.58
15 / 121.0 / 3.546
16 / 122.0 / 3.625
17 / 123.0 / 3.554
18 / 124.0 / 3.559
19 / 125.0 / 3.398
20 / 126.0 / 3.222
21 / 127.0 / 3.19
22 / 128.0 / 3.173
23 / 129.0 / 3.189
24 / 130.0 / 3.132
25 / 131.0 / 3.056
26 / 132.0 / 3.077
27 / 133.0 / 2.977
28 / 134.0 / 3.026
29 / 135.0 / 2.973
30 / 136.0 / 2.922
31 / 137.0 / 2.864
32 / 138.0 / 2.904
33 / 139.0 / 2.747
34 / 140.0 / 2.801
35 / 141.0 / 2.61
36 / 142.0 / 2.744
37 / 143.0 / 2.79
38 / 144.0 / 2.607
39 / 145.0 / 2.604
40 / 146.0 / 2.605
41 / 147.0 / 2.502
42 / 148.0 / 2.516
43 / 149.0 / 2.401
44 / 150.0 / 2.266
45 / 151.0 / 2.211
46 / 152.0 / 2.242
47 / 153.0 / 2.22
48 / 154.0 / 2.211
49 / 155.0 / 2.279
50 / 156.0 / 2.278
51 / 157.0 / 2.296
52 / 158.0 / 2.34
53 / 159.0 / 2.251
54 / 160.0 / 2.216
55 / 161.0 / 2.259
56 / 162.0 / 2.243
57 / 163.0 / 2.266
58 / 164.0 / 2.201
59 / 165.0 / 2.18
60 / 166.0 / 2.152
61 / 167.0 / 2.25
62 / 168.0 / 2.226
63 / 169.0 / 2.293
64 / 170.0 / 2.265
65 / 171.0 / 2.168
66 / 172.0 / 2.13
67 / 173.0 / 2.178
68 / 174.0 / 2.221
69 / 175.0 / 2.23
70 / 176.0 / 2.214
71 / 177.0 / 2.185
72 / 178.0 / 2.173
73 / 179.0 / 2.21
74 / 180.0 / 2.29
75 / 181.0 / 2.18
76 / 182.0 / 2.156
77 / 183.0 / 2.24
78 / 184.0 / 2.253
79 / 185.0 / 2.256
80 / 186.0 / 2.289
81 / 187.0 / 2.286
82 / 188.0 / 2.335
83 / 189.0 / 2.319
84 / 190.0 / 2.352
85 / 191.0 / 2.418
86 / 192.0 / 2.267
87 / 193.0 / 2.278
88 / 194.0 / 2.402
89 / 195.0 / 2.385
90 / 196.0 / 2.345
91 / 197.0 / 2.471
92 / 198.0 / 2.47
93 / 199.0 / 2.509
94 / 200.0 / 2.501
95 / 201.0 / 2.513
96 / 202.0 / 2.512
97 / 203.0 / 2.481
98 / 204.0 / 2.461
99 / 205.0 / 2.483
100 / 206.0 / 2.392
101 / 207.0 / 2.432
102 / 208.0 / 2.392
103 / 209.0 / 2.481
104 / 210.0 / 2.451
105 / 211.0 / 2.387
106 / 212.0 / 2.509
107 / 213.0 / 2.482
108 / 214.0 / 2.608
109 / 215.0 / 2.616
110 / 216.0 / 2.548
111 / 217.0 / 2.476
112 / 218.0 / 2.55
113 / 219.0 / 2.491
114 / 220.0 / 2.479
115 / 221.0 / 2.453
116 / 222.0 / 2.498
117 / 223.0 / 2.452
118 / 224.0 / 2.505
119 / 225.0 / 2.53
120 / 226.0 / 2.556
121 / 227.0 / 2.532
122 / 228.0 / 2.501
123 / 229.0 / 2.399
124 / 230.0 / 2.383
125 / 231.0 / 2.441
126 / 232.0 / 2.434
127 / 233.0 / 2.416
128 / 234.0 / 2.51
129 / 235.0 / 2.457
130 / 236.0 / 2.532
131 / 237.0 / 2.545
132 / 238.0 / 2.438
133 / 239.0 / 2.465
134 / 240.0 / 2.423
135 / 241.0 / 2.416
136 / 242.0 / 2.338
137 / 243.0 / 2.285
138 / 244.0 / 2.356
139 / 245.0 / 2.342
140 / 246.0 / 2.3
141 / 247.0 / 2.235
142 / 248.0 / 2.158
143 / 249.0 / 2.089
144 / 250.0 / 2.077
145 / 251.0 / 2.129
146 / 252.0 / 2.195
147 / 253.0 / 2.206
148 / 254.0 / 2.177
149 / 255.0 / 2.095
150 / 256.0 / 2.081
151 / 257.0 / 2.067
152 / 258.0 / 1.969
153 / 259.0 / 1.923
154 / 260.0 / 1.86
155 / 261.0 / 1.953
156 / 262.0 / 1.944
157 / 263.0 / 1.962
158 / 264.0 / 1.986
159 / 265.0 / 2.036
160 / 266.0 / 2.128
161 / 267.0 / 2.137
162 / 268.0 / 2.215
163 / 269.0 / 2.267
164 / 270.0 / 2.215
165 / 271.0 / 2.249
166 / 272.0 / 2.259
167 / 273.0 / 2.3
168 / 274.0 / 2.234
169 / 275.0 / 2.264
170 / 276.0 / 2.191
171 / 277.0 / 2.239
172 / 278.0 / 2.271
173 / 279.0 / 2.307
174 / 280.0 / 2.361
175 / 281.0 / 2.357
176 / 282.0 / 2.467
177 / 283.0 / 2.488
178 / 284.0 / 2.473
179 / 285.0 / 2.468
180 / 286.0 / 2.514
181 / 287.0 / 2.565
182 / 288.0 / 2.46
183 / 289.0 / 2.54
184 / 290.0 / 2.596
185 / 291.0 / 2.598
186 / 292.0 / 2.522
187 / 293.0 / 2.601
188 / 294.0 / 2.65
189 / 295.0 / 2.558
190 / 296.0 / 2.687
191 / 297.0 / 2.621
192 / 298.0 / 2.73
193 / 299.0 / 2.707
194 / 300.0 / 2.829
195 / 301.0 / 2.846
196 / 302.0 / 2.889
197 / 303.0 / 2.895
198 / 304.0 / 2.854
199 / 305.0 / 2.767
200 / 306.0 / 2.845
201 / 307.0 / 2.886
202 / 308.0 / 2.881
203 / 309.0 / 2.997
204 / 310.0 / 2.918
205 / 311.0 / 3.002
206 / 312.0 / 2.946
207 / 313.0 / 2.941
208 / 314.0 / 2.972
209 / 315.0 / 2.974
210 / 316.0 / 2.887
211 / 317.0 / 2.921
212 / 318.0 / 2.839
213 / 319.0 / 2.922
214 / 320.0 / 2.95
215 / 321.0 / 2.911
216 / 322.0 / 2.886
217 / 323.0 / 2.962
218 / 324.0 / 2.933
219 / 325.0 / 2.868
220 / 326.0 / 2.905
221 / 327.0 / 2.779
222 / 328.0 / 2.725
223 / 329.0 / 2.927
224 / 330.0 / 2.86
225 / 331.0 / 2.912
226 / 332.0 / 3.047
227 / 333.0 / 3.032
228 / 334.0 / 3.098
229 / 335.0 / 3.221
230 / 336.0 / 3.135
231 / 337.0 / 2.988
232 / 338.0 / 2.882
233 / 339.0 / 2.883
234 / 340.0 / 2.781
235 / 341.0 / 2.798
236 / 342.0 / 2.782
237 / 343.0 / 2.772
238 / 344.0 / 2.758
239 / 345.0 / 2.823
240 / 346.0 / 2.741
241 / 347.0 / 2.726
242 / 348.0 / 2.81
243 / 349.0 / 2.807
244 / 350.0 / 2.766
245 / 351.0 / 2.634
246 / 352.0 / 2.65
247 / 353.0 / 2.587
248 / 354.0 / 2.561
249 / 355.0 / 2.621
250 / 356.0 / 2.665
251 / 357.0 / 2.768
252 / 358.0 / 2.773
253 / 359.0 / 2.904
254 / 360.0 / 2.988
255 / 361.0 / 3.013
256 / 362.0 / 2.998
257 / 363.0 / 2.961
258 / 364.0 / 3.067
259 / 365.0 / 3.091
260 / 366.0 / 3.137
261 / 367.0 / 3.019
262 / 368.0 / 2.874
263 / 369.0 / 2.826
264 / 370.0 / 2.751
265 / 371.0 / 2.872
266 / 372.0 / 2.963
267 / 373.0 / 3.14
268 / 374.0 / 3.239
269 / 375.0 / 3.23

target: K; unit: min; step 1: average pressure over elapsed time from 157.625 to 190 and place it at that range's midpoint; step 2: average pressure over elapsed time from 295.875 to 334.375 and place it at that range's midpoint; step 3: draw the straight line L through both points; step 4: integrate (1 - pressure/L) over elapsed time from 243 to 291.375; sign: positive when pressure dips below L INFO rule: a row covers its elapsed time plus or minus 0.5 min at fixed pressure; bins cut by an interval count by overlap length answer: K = 7.8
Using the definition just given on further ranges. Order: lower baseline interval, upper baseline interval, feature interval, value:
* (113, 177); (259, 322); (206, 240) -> 2.0 min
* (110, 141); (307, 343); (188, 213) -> 5.9 min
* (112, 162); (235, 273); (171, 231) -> 2.9 min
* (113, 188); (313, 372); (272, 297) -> 3.3 min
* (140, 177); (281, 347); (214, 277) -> 7.1 min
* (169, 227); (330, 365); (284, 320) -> -0.7 min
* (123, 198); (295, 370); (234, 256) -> 3.1 min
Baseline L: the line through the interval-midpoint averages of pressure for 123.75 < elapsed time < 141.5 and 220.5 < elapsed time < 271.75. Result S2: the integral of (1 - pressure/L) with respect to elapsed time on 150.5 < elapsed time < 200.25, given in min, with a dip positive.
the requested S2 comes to 8.58 min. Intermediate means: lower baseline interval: 3.04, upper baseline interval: 2.27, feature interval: 2.27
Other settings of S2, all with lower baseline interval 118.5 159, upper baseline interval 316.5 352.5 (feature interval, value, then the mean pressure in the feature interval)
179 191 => 2.41 min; 2.27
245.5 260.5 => 3.96 min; 2.1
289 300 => 0.90 min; 2.63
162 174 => 2.66 min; 2.21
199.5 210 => 1.42 min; 2.46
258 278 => 5.15 min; 2.12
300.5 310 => -0.03 min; 2.88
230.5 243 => 1.79 min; 2.44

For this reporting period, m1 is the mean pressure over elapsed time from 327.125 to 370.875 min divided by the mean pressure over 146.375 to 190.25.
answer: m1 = 1.27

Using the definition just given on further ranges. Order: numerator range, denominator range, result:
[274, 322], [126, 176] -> 1.06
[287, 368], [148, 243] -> 1.20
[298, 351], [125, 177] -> 1.14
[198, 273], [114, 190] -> 0.89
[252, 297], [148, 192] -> 1.02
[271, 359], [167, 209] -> 1.18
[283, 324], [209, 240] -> 1.12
